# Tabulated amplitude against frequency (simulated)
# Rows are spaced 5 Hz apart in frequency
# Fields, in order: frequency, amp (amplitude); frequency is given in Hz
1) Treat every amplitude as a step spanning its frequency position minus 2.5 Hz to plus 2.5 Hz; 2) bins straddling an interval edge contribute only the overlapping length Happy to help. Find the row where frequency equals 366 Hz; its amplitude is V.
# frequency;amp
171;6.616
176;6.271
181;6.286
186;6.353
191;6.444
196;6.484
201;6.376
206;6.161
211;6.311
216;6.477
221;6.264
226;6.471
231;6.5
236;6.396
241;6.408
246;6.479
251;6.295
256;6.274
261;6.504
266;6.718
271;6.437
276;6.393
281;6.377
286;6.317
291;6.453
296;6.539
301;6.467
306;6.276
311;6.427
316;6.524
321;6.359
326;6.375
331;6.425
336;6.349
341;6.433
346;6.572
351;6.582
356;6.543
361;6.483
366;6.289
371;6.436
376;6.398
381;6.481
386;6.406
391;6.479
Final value 6.289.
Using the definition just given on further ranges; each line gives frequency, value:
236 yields 6.396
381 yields 6.481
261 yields 6.504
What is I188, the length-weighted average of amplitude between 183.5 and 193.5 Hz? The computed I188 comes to 6.4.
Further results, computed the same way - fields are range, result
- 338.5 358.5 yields 6.53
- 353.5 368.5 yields 6.44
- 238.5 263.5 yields 6.39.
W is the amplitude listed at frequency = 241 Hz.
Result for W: 6.408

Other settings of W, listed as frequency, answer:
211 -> 6.311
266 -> 6.718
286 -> 6.317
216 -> 6.477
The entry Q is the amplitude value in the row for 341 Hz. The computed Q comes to 6.433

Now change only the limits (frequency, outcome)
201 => 6.376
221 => 6.264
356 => 6.543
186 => 6.353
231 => 6.5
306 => 6.276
